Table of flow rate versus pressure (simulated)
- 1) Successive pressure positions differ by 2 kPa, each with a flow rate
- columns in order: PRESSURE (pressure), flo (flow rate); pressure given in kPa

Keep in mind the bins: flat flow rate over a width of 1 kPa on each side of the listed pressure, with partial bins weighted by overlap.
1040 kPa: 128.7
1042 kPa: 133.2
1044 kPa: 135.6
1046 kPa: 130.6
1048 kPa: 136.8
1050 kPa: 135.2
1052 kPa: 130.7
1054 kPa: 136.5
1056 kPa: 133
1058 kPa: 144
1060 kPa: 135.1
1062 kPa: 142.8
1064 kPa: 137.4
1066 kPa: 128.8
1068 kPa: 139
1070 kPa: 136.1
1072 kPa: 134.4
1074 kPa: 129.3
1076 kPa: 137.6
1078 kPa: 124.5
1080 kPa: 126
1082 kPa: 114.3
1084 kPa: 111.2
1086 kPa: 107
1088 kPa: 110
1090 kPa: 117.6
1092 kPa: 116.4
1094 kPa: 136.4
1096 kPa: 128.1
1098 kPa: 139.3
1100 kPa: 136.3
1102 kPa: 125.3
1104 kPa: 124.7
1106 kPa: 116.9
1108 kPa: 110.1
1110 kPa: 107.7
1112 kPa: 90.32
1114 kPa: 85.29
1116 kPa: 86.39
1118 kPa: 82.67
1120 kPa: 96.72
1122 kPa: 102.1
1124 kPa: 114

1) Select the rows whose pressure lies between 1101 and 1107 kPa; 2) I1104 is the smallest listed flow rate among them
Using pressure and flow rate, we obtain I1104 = 116.9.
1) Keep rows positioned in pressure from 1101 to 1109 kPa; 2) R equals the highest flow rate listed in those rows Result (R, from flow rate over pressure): 125.3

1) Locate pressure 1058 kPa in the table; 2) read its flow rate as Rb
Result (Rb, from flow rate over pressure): 144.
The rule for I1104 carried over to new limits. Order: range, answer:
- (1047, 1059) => 130.7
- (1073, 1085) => 111.2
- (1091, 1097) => 116.4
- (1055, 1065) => 133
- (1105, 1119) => 82.67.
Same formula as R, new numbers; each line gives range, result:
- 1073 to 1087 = 137.6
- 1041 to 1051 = 136.8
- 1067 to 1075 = 139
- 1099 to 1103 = 136.3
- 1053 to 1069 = 144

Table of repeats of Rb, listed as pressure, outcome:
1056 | 133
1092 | 116.4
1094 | 136.4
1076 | 137.6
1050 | 135.2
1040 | 128.7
